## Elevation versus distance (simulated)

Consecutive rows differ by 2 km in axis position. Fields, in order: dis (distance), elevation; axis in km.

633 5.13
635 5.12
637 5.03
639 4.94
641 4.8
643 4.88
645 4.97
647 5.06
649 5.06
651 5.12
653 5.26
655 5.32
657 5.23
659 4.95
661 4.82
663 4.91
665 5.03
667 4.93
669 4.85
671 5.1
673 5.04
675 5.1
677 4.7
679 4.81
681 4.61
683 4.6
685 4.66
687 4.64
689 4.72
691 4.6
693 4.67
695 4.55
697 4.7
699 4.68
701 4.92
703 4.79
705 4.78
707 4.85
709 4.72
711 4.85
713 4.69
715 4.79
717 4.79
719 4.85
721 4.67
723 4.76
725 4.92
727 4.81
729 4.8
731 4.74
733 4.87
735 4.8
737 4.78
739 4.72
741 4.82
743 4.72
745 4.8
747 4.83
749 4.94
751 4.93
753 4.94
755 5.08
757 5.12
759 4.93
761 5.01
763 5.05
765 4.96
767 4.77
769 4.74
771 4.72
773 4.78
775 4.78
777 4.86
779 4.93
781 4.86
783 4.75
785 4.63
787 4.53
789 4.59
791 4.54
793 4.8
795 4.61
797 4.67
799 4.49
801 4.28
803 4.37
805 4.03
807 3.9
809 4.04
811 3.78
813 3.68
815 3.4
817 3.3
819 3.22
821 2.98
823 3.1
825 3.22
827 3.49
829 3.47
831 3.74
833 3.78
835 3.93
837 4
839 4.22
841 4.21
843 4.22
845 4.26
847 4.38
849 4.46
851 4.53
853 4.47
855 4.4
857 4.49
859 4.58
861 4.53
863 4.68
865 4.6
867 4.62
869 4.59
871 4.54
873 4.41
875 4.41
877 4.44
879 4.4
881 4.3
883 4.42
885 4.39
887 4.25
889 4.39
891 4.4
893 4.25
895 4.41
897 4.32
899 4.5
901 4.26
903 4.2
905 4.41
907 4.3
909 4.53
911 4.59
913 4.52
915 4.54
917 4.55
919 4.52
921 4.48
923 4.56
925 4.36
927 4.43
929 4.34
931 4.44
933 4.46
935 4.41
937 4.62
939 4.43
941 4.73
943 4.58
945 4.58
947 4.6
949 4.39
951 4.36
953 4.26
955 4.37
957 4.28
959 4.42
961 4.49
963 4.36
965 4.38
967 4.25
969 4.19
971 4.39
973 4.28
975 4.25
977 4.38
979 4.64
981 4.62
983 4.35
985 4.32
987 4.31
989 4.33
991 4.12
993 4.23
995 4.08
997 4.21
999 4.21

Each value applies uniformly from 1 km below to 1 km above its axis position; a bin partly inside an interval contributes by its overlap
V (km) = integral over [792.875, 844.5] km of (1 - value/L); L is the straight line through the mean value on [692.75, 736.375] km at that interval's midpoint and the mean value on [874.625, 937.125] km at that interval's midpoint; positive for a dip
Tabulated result 8.01 km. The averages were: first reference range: 4.77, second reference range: 4.42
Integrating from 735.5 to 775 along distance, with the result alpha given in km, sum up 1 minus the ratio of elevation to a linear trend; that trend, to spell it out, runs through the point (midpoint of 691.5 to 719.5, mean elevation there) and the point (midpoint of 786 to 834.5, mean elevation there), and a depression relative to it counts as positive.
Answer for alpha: -4.7 km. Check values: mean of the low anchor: 4.75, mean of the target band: 4.87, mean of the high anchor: 3.92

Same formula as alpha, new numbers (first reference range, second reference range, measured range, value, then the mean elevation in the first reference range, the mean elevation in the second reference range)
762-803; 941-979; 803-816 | 2.3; 4.71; 4.39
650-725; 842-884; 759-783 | -1.0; 4.84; 4.46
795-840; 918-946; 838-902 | -4.7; 3.8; 4.5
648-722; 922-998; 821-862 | 4.8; 4.85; 4.39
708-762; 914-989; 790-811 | 1.7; 4.84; 4.43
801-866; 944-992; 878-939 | -3.1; 3.99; 4.37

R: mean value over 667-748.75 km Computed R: 4.78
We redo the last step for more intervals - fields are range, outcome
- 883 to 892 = 4.36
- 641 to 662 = 5.05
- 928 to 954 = 4.48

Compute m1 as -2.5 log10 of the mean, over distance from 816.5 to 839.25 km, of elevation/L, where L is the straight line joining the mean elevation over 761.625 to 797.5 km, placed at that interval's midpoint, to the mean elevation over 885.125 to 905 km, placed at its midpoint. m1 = 0.29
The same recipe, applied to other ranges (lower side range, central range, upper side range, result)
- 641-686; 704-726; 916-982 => 0.02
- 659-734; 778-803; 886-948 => 0.00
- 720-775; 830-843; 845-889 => 0.14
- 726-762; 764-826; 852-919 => 0.11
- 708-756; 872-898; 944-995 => 0.04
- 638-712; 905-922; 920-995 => -0.01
